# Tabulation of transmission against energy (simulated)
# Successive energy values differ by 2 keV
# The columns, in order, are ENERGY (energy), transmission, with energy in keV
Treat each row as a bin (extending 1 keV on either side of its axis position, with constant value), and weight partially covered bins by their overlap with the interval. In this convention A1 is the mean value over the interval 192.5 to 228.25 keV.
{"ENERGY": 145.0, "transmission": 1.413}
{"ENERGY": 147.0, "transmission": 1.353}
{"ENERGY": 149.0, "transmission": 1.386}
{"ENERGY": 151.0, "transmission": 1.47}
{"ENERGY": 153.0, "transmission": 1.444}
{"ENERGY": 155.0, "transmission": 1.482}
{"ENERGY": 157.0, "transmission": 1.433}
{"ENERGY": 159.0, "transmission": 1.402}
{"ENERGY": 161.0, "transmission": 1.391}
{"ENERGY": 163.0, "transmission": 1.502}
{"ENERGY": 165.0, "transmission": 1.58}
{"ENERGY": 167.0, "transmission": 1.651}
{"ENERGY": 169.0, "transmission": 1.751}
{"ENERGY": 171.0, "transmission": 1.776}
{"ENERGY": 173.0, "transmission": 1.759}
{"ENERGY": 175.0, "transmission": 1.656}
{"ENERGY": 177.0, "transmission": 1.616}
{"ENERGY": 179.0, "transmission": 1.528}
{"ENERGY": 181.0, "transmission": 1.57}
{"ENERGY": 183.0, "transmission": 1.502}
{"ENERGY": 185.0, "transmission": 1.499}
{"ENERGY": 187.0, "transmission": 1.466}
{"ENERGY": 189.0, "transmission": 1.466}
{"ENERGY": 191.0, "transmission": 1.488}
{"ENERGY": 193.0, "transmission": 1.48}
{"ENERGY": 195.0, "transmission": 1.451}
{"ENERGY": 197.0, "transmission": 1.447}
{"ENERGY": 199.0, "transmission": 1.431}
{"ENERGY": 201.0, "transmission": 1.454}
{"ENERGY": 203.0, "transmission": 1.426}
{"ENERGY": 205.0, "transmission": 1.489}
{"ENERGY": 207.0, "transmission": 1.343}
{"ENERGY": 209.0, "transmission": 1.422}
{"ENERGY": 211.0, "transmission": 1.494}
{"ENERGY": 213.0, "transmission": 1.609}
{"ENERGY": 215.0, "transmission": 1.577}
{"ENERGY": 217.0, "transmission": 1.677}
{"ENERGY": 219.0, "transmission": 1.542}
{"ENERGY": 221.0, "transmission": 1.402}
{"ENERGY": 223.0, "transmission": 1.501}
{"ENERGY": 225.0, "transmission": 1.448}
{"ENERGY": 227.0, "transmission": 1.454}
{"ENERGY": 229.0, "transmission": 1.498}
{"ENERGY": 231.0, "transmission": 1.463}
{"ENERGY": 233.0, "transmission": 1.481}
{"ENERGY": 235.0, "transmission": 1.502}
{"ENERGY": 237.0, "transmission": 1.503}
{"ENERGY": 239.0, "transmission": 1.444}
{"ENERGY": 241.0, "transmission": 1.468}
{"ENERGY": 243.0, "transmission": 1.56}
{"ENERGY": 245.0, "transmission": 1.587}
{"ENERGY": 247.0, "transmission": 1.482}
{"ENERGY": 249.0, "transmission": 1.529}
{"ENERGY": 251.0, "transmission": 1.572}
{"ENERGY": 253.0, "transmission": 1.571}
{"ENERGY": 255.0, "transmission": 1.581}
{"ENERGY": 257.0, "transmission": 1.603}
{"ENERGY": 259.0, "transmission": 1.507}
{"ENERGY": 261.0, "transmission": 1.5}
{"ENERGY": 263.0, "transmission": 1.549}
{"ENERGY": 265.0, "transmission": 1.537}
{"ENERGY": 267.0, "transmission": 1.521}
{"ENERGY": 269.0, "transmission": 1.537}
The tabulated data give 1.48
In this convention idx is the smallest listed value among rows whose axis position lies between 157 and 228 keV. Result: 1.343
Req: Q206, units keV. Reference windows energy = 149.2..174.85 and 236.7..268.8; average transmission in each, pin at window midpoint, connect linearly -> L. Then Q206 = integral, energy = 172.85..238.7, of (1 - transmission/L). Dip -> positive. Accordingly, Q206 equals 1.8 keV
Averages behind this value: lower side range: 1.55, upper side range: 1.53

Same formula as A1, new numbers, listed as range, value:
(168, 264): 1.52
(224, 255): 1.51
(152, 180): 1.57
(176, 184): 1.55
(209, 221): 1.55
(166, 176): 1.72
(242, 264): 1.55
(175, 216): 1.49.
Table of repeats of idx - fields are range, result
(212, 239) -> 1.402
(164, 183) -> 1.502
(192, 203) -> 1.426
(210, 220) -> 1.494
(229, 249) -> 1.444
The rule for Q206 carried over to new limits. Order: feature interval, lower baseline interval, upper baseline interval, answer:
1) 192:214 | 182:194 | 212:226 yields 0.7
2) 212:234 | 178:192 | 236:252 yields 0.0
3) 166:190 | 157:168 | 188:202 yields -2.0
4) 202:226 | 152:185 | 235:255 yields 0.7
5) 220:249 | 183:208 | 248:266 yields 0.5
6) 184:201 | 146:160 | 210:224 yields 0.4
